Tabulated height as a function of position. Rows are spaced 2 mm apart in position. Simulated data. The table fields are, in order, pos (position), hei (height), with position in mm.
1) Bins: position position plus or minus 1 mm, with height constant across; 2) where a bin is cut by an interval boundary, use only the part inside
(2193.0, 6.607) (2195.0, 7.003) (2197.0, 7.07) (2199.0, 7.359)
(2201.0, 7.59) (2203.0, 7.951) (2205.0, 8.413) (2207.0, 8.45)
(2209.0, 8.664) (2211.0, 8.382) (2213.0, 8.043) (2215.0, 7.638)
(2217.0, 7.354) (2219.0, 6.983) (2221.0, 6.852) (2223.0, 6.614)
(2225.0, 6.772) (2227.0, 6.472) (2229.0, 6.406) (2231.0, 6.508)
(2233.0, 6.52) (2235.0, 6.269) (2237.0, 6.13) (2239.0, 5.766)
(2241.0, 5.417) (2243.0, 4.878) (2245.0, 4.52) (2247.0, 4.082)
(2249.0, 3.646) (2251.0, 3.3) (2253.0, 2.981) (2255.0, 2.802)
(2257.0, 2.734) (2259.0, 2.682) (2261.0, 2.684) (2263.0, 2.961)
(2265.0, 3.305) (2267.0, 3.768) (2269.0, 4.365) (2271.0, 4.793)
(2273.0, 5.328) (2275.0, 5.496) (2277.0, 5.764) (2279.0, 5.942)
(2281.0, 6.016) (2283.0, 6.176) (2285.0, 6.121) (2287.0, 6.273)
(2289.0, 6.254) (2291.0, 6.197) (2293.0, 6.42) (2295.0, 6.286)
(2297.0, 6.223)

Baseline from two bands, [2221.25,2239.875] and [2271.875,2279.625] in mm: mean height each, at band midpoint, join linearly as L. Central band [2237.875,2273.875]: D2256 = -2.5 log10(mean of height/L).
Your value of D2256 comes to 0.46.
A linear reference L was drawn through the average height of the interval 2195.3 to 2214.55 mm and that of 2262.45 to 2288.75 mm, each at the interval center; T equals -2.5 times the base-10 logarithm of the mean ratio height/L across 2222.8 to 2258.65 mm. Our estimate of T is 0.30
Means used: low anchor 7.95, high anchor 5.17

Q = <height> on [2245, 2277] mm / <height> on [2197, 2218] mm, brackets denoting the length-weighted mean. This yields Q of 0.47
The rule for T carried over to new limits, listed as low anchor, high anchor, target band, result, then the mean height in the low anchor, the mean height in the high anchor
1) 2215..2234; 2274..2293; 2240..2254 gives 0.50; 6.77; 6.05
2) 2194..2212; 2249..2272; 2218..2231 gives -0.09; 7.88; 3.32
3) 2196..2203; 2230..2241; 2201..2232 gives -0.09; 7.43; 6.16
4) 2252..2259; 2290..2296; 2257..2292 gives -0.05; 2.82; 6.3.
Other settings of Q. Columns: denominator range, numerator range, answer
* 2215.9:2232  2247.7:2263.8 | 0.44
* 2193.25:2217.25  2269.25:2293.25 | 0.75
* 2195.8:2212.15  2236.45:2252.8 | 0.58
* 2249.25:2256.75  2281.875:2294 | 2.04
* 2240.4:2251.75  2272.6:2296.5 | 1.41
